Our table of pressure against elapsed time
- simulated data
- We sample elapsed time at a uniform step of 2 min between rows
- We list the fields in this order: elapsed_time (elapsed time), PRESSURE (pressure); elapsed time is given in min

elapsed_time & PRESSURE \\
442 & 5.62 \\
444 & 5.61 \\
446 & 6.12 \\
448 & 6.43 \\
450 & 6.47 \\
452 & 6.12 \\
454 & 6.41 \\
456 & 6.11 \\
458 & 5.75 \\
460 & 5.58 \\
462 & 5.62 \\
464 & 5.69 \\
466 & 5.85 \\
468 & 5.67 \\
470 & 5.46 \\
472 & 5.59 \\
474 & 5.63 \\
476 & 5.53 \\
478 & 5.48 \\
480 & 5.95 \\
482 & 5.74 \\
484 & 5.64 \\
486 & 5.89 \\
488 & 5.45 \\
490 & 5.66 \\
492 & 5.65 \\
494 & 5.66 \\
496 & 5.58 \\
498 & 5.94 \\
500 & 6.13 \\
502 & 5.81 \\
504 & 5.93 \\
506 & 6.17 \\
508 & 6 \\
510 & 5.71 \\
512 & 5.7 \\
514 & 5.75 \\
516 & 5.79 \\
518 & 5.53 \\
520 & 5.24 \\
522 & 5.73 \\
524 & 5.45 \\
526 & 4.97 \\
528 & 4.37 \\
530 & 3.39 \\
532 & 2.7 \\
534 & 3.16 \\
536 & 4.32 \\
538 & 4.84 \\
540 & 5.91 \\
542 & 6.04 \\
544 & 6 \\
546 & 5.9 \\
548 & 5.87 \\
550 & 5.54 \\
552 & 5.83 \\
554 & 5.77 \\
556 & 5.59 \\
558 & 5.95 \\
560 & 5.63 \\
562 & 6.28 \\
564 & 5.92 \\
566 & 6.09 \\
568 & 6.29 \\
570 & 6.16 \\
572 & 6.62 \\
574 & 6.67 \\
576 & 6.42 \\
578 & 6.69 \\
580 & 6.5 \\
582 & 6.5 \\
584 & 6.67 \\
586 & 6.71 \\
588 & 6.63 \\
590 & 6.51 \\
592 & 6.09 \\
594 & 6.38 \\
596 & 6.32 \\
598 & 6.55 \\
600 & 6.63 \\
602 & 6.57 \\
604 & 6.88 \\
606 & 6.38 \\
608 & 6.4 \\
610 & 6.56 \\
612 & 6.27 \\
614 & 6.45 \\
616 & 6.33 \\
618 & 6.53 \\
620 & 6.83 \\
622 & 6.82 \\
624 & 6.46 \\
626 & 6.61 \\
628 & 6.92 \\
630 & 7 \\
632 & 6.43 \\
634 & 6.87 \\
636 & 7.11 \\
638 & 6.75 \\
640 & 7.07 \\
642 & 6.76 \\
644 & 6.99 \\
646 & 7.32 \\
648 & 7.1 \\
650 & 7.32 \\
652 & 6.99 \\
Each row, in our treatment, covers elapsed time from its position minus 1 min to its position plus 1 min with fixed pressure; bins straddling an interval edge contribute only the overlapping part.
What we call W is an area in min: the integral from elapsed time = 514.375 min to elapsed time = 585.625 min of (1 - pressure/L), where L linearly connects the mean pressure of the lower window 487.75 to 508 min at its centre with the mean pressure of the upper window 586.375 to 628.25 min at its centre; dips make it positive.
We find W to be 6.33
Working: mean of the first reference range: 5.82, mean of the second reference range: 6.53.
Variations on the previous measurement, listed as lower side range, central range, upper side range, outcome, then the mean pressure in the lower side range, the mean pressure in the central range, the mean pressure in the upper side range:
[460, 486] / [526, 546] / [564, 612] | 4.89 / 5.66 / 4.62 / 6.47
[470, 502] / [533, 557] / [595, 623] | 2.78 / 5.7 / 5.4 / 6.54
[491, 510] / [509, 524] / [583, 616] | 0.86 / 5.87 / 5.62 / 6.49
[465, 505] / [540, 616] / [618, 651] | 2.02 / 5.71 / 6.27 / 6.89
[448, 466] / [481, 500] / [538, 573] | 0.81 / 5.99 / 5.71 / 5.93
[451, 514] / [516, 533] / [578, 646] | 3.68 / 5.78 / 4.74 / 6.63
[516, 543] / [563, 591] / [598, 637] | -3.27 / 4.78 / 6.46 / 6.63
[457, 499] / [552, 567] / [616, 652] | 0.97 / 5.67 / 5.89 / 6.86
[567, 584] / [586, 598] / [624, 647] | 0.31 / 6.49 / 6.43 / 6.87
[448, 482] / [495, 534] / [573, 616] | 4.94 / 5.82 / 5.31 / 6.51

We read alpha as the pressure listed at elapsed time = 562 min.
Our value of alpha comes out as 6.28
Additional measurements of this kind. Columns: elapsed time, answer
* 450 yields 6.47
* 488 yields 5.45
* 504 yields 5.93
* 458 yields 5.75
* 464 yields 5.69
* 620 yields 6.83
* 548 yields 5.87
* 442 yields 5.62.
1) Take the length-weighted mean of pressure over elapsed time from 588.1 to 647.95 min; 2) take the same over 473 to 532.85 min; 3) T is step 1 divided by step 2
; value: 1.21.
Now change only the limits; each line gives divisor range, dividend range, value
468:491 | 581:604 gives 1.16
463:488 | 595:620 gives 1.15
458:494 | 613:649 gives 1.20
